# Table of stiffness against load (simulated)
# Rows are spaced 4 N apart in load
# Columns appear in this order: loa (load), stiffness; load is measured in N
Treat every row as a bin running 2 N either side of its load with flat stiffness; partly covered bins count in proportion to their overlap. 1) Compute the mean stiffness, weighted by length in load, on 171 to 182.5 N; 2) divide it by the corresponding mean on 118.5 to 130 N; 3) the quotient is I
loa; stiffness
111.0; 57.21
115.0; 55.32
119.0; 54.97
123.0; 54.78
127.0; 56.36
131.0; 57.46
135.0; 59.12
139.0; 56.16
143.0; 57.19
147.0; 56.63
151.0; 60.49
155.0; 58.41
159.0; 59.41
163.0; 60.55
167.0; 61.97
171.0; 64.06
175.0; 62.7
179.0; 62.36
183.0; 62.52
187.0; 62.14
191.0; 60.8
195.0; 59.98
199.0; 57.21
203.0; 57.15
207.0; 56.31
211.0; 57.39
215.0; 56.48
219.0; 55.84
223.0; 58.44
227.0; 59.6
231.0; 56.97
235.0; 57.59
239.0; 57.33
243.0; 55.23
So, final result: 1.13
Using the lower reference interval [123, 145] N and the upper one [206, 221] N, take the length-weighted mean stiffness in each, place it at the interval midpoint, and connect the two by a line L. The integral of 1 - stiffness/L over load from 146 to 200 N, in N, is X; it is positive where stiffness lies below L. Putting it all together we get -3.8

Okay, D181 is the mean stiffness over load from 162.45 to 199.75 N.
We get 61.6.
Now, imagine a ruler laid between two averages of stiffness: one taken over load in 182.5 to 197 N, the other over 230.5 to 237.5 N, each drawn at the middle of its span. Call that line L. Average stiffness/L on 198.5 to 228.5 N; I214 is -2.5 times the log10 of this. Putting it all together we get 0.03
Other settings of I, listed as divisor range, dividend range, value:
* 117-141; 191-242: 1.02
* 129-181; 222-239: 0.97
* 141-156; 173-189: 1.07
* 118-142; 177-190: 1.10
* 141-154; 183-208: 1.02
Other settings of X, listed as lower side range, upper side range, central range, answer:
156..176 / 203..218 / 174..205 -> -0.8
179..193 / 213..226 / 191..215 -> 0.7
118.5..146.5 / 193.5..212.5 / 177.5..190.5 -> -1.1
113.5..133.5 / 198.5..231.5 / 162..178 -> -1.7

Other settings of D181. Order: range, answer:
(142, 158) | 58.3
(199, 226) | 57.1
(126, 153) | 57.7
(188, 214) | 58.2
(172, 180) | 62.7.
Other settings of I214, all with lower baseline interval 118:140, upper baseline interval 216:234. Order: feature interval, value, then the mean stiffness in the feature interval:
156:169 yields -0.07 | 60.5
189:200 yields -0.04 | 59.5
